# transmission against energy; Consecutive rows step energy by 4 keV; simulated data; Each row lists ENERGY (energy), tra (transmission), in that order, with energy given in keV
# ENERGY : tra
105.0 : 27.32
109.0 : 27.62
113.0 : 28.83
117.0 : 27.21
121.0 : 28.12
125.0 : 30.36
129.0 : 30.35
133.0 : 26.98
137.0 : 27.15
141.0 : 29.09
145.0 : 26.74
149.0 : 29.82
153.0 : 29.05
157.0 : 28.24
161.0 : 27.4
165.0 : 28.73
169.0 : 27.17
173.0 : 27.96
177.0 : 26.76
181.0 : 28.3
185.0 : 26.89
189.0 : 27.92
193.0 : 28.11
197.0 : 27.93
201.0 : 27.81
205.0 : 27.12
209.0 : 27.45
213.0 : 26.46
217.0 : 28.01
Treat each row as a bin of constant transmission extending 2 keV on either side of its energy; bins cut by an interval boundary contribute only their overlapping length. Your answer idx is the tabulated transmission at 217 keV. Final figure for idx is 28.01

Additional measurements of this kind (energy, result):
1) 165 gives 28.73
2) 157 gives 28.24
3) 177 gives 26.76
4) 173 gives 27.96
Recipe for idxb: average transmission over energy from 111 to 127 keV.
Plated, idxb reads 28.6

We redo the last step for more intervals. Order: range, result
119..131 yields 29.6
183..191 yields 27.4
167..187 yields 27.4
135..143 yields 28.1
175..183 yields 27.5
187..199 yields 28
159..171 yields 27.8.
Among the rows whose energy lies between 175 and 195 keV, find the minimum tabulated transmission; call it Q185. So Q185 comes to 26.76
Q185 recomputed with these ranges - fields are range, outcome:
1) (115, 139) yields 26.98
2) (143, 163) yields 26.74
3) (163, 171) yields 27.17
